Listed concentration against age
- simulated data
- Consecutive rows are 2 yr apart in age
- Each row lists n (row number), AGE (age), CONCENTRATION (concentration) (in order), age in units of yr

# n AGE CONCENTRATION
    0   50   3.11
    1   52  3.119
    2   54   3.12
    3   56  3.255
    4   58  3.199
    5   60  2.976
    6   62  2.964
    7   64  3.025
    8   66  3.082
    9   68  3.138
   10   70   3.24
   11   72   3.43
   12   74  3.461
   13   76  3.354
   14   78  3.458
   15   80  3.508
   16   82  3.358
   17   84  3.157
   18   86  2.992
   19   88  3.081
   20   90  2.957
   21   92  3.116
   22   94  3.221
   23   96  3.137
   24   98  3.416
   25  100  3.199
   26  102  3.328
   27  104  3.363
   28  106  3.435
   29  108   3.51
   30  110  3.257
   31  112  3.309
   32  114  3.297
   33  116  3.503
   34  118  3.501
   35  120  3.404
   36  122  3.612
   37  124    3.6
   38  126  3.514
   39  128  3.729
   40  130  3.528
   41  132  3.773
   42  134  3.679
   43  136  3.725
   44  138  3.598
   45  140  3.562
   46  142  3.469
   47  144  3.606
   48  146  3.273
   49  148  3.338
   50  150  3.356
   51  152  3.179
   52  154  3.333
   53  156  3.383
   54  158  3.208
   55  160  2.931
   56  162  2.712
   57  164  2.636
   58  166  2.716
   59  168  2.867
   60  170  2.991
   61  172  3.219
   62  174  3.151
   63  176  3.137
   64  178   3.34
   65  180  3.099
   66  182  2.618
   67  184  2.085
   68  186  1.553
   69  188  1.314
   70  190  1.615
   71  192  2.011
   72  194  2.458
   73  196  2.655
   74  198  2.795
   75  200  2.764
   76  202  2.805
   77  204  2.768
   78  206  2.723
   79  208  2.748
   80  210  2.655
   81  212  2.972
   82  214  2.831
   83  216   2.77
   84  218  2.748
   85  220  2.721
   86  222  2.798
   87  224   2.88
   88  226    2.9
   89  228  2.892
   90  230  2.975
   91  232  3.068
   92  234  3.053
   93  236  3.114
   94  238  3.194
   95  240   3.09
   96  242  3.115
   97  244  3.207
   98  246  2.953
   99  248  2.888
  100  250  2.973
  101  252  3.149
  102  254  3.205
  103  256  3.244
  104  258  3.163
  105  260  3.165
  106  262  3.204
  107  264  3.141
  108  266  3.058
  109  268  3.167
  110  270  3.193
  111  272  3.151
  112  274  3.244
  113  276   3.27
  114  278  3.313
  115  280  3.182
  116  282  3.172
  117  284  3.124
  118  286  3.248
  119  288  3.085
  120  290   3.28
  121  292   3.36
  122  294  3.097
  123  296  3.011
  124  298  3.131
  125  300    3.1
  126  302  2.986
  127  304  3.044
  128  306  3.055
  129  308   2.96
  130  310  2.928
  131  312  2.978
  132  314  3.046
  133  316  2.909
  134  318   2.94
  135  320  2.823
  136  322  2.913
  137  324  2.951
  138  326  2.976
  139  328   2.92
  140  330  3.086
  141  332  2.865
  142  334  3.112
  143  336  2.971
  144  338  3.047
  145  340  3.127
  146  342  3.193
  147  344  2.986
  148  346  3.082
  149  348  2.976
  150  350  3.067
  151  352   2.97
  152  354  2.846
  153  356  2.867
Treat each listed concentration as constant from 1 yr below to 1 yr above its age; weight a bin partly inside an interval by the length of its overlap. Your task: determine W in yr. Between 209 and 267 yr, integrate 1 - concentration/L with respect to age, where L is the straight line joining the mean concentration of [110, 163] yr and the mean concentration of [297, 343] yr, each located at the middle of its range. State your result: 3.4 yr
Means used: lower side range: 3.42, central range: 3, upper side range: 3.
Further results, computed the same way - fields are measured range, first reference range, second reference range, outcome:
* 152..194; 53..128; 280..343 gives 6.6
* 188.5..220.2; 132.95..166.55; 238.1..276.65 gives 6.0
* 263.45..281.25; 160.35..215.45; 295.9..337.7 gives -2.0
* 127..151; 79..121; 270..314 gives -2.2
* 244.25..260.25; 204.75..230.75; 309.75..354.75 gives -1.3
